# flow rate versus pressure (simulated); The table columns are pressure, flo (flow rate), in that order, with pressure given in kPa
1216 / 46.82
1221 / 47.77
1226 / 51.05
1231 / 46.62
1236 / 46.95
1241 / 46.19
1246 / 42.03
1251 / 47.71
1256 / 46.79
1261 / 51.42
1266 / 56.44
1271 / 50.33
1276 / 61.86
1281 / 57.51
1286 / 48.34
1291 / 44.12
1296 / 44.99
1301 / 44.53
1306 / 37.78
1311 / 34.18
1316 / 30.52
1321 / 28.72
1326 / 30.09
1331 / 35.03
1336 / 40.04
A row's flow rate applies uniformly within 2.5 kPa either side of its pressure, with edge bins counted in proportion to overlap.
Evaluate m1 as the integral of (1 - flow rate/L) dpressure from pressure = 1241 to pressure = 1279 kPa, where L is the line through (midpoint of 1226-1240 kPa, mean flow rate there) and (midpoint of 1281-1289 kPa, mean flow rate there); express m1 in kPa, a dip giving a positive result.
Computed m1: -1.1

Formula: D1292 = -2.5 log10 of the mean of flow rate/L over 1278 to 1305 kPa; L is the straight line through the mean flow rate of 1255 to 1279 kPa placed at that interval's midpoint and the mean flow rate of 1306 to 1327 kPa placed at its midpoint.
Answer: -0.111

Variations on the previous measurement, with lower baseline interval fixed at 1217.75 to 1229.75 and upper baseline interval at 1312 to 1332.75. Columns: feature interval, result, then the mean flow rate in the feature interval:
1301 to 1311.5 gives -0.13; 38.4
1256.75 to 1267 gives -0.24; 52.3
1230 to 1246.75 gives 0.01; 45.7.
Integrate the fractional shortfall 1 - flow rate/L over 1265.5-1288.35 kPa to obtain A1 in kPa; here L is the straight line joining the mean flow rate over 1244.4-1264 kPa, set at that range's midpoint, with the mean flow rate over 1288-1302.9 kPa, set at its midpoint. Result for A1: -4.4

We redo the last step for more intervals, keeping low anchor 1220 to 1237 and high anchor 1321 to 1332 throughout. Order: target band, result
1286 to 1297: -2.3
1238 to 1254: -0.1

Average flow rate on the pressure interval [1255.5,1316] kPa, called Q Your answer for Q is 47.5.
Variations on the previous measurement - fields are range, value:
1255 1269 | 52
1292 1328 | 36.3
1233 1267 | 47.8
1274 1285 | 58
